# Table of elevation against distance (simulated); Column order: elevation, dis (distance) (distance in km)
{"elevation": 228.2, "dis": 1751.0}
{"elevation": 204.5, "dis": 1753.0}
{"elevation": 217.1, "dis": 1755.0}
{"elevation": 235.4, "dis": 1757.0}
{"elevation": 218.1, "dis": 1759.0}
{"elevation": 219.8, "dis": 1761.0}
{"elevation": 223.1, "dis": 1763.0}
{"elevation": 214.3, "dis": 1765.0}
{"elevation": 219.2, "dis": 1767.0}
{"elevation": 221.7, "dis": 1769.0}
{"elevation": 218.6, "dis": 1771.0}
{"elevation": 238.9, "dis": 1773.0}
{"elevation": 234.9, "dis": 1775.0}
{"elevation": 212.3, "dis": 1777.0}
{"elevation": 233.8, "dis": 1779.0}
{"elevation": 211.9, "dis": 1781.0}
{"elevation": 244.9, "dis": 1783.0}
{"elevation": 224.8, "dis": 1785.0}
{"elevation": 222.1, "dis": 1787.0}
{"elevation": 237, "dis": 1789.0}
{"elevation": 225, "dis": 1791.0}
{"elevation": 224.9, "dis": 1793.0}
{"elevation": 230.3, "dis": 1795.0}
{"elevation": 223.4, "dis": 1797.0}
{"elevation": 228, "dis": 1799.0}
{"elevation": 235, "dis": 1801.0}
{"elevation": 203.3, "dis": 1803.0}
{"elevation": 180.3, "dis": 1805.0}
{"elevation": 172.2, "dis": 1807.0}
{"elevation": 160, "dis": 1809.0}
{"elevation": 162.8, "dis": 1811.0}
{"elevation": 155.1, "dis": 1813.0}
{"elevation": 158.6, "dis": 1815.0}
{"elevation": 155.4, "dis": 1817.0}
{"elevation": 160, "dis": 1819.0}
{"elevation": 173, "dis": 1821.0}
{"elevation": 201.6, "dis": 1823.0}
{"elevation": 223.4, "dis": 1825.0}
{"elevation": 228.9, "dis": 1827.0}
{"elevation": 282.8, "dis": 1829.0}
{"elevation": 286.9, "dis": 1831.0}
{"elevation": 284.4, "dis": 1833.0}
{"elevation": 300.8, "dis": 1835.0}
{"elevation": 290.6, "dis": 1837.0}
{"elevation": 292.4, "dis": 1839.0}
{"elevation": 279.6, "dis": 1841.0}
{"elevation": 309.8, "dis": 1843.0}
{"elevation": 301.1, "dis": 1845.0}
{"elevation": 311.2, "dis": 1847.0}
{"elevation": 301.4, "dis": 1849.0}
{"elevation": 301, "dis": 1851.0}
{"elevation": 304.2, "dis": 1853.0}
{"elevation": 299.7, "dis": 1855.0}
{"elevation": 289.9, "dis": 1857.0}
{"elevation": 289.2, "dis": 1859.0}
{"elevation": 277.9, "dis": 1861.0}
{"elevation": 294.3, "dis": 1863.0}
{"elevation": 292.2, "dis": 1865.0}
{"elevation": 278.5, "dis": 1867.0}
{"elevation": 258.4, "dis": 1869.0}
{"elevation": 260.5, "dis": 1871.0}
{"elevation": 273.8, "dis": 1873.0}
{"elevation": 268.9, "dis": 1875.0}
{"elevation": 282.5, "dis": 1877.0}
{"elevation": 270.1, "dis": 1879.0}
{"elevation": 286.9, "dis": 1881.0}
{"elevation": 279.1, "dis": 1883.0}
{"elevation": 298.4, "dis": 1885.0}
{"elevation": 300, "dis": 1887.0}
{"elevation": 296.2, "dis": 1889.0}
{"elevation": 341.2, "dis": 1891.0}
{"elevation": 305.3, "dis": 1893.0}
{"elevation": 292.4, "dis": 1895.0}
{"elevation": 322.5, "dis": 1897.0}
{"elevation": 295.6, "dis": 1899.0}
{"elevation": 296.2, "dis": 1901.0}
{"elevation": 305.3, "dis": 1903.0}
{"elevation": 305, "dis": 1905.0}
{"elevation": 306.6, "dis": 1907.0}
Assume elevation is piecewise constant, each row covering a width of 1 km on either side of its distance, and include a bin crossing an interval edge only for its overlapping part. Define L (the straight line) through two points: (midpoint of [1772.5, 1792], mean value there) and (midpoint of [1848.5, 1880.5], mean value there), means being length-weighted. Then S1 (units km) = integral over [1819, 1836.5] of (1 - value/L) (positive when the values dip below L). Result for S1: 1.1 km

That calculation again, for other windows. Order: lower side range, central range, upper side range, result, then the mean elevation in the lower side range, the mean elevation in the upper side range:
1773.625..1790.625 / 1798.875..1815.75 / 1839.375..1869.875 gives 4.6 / 228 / 293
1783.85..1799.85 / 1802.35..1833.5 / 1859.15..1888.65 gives 6.0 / 227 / 281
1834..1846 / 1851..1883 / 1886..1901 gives 2.0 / 296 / 307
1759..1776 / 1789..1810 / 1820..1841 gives 2.7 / 223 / 258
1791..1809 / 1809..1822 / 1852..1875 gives 3.8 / 210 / 283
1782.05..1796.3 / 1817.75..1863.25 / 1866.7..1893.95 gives -1.8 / 230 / 286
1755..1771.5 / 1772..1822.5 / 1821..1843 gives 7.7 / 221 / 265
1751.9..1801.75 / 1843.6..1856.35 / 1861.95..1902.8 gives -1.6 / 225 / 290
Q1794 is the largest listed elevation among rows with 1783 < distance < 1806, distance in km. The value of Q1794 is 244.9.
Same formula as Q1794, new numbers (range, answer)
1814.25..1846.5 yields 309.8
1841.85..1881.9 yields 311.2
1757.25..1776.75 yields 238.9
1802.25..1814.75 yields 203.3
